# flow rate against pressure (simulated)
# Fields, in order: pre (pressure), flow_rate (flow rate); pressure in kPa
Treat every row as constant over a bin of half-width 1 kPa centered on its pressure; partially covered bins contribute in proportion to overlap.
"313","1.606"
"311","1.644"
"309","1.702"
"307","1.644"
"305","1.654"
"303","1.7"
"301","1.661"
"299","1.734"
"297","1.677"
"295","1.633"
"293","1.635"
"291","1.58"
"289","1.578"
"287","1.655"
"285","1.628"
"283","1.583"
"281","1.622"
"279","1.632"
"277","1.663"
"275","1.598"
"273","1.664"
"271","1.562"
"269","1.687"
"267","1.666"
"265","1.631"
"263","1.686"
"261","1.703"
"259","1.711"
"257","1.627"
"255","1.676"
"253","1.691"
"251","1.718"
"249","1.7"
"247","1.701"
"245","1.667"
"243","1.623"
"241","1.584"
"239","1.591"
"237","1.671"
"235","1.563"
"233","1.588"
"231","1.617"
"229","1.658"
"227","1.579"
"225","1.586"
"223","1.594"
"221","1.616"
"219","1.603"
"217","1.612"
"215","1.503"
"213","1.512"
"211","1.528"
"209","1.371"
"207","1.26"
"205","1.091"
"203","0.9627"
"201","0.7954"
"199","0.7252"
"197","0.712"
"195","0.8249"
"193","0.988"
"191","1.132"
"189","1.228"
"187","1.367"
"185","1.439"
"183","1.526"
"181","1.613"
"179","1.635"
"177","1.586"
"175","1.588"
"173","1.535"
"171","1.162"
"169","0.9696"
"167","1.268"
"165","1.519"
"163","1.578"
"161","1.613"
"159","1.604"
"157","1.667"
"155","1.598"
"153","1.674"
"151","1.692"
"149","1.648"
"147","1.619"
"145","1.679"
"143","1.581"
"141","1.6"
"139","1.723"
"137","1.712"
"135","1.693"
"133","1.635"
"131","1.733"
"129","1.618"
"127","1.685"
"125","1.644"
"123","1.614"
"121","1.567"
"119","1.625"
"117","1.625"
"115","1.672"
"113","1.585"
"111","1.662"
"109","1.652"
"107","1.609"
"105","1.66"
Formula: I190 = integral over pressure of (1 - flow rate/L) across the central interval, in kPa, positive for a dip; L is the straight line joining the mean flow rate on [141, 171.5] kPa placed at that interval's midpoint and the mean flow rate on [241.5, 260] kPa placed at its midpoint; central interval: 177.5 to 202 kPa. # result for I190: 6.3 kPa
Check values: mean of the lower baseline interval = 1.53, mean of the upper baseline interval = 1.68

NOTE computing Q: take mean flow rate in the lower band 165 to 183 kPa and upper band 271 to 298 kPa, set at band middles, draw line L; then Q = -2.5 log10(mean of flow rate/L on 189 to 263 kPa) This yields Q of 0.06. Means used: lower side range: 1.43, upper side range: 1.62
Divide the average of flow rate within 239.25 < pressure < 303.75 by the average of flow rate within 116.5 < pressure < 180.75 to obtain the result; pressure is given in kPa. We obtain 1.0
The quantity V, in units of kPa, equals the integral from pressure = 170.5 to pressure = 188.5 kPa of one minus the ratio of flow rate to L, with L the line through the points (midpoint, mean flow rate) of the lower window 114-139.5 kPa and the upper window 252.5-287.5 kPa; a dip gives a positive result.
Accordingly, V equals 1.71 kPa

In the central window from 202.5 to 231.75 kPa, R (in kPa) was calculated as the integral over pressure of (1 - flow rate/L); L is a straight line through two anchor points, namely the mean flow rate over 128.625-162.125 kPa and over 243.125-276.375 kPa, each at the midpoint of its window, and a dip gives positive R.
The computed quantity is 3.2 kPa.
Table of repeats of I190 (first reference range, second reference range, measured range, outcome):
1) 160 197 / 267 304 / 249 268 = -1.39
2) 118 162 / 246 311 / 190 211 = 8.13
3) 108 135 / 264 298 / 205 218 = 1.58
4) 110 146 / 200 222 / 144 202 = 4.50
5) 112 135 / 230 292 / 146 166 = 0.22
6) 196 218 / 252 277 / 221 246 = -3.70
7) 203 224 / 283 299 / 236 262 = -2.32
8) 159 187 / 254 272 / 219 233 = -0.23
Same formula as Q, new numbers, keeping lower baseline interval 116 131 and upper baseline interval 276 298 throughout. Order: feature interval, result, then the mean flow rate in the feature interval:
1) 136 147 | -0.016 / 1.66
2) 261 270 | -0.029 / 1.67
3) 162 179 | 0.154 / 1.41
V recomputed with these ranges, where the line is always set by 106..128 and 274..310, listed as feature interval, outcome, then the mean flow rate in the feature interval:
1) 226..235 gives 0.2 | 1.61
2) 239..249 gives 0.0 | 1.64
